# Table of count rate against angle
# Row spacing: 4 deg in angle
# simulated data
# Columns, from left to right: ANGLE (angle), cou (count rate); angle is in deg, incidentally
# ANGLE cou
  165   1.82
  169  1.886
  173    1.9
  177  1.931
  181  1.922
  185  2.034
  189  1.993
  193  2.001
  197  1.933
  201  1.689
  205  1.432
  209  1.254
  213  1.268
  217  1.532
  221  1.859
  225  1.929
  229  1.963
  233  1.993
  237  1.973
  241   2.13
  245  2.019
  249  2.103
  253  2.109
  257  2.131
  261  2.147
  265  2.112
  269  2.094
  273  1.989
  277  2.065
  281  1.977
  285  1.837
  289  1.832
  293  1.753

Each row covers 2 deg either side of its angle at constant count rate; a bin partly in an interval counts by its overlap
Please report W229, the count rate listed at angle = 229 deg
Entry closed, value 1.963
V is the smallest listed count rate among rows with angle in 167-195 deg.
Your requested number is 1.886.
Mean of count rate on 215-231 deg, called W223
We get 1.82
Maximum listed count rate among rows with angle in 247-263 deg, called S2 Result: 2.147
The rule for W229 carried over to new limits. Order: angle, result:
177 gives 1.931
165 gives 1.82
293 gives 1.753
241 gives 2.13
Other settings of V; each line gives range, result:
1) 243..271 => 2.019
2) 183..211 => 1.254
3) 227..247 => 1.963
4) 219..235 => 1.859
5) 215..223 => 1.532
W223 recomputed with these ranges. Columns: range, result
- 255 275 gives 2.09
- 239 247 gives 2.07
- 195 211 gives 1.58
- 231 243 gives 2.03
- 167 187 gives 1.93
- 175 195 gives 1.98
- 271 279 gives 2.03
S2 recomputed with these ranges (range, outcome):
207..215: 1.268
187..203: 2.001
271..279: 2.065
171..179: 1.931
